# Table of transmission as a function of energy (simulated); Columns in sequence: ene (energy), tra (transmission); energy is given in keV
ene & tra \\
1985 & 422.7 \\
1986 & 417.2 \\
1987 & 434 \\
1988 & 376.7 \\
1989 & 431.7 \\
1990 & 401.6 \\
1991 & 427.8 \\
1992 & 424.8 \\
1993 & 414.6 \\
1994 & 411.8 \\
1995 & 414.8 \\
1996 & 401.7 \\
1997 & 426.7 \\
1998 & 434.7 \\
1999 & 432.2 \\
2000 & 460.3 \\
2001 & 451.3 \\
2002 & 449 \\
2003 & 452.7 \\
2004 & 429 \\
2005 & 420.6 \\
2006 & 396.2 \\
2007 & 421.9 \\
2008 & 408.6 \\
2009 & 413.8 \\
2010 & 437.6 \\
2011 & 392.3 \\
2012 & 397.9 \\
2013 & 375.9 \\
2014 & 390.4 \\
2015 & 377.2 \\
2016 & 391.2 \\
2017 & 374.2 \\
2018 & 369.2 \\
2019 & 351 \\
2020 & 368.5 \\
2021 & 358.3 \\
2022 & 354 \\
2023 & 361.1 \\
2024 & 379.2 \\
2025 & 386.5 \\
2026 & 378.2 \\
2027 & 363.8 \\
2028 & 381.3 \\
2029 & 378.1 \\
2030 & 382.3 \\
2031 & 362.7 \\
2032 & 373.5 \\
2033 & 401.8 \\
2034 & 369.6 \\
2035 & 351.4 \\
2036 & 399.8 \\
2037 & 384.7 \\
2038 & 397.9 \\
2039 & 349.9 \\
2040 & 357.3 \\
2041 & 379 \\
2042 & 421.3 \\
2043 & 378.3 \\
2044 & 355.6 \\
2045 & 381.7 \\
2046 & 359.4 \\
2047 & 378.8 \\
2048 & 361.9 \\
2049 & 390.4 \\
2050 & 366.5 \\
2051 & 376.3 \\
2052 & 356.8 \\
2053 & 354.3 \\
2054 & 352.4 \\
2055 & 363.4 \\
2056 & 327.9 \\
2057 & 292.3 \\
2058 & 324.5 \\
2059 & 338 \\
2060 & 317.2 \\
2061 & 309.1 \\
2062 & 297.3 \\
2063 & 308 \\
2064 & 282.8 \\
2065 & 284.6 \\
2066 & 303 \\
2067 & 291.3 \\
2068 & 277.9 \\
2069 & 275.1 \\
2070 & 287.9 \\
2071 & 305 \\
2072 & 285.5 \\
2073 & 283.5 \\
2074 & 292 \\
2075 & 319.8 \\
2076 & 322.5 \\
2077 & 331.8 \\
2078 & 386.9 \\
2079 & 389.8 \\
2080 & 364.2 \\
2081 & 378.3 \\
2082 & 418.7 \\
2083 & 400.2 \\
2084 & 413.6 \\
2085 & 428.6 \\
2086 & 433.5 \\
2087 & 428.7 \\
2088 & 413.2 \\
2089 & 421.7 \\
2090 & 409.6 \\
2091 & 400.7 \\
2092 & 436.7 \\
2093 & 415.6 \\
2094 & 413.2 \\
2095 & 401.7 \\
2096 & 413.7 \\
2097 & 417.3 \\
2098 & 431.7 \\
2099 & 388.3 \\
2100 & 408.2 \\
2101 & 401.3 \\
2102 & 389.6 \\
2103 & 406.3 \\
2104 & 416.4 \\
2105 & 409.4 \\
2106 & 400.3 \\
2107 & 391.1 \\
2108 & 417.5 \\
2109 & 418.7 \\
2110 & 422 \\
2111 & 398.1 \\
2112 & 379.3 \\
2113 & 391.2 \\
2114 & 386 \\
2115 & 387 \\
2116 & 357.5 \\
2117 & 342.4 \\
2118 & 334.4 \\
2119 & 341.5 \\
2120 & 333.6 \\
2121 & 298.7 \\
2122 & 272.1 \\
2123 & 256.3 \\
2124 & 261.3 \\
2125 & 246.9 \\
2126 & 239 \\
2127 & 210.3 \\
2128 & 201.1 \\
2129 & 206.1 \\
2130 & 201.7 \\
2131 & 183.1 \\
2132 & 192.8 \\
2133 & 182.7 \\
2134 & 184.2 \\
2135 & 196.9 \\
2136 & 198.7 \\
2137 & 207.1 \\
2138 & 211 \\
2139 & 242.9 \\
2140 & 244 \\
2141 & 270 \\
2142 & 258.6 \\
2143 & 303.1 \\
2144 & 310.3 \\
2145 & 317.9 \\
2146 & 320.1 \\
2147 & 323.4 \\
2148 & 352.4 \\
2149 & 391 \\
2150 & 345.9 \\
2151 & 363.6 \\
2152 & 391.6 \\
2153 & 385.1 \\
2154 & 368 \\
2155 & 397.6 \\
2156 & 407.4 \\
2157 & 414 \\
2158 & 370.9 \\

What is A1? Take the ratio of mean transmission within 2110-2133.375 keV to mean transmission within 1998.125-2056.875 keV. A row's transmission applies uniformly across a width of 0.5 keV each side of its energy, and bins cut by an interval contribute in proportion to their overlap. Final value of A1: 0.8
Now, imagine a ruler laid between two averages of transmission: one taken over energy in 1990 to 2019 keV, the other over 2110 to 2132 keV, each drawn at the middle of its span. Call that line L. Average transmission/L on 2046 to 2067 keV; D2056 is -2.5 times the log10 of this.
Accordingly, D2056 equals 0.087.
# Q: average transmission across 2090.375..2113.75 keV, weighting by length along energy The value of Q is 407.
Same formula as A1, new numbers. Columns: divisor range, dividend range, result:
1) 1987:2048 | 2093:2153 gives 0.82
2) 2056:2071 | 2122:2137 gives 0.71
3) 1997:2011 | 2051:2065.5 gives 0.75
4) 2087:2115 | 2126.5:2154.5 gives 0.66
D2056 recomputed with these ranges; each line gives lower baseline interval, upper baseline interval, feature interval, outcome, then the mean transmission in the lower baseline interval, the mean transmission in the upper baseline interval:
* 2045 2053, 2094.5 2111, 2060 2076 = 0.28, 370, 408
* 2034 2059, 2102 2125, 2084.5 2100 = -0.15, 365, 363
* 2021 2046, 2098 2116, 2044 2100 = 0.09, 376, 400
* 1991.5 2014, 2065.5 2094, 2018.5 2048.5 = 0.07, 421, 362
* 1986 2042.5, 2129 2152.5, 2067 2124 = -0.19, 397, 268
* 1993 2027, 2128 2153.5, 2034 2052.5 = -0.02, 402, 270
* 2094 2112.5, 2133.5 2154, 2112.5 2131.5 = 0.24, 406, 293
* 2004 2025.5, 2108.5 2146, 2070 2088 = -0.12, 388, 281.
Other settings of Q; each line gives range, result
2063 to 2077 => 295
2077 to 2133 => 360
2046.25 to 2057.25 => 358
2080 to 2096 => 413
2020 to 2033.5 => 374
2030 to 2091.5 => 355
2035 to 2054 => 374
